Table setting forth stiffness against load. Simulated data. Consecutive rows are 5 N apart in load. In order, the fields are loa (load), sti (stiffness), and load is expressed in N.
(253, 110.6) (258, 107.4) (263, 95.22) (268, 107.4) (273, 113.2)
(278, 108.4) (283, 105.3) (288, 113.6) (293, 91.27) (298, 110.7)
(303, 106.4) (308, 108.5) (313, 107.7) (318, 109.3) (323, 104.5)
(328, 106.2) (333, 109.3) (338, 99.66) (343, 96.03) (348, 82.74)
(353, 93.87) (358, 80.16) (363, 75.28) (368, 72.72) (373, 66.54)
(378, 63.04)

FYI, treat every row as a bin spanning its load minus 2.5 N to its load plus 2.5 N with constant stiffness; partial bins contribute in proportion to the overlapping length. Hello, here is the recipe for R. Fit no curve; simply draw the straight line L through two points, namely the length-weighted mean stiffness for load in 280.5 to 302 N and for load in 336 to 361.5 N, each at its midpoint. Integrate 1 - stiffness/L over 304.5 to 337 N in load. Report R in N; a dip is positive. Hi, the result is -3.3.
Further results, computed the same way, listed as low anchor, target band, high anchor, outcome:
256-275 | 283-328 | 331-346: -1.5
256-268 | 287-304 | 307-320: 0.3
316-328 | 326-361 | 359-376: -1.8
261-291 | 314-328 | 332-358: -1.2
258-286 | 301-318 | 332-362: -1.5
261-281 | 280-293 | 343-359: -0.4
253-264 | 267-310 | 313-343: -1.0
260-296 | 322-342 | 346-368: -3.4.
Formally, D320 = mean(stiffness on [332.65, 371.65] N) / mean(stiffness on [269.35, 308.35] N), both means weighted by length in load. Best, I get 0.8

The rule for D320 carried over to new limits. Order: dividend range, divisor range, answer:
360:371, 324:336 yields 0.69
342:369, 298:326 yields 0.78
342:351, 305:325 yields 0.82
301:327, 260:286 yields 1.01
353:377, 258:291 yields 0.70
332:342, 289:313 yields 0.97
